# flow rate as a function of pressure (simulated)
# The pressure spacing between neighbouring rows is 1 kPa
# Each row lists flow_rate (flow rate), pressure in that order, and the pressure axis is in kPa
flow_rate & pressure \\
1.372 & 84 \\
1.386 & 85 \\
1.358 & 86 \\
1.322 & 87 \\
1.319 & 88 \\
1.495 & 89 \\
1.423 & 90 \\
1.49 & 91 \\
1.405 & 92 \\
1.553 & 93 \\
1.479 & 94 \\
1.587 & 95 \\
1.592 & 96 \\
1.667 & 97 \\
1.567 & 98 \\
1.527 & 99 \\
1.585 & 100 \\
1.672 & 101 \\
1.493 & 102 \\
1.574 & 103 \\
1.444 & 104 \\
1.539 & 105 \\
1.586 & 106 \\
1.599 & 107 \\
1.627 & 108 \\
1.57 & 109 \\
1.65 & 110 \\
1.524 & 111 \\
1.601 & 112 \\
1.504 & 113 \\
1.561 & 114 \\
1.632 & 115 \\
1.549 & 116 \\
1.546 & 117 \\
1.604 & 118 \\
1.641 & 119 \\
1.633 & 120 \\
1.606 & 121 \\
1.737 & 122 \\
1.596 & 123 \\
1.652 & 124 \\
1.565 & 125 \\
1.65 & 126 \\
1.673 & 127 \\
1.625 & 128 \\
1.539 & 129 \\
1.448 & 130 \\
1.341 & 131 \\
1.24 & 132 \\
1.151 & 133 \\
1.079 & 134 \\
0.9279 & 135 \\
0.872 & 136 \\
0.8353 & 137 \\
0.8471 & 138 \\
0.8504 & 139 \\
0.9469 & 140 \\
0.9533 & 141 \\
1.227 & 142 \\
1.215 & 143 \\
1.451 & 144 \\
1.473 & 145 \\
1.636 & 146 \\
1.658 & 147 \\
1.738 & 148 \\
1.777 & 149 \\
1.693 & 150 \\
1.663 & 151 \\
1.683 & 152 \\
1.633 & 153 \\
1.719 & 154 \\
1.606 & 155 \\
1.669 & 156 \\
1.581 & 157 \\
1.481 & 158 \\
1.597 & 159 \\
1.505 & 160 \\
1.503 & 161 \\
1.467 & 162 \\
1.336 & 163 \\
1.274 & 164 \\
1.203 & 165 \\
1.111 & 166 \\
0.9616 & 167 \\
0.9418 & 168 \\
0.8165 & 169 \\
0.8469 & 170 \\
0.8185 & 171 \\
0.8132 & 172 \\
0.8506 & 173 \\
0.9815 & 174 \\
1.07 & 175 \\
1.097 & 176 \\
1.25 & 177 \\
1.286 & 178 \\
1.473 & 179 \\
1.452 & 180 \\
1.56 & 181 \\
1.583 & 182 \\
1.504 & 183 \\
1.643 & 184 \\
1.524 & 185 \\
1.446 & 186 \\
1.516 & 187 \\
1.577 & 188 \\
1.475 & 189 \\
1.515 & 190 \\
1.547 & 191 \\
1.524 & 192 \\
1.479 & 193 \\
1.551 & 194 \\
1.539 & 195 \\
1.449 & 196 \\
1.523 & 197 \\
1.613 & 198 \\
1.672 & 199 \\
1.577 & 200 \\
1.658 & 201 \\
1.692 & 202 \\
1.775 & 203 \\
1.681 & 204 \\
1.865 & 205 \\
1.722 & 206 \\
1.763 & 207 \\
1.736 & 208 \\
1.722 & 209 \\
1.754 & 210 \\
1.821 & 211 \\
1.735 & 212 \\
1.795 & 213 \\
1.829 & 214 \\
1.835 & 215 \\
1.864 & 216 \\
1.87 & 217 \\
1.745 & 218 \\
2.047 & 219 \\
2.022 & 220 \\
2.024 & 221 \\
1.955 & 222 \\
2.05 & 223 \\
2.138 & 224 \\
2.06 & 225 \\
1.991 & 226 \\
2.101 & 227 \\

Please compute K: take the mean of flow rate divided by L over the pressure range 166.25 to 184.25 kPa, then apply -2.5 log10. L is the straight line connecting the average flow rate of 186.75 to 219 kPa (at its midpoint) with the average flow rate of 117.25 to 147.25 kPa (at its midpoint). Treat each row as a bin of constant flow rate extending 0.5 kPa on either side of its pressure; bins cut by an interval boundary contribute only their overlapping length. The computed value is 0.32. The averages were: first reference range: 1.35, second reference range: 1.68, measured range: 1.16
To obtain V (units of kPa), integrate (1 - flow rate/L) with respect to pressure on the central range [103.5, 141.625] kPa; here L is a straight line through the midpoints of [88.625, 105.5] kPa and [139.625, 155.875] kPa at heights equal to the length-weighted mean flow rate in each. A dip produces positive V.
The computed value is 2.6 kPa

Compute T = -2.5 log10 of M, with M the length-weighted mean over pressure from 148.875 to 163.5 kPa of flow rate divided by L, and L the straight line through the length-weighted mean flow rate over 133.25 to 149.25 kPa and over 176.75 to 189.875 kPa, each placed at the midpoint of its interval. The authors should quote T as -0.21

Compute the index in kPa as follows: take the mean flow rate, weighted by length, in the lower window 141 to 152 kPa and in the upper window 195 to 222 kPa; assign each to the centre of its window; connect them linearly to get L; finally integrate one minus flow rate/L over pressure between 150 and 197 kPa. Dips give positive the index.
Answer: 7.28 kPa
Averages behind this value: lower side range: 1.53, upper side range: 1.76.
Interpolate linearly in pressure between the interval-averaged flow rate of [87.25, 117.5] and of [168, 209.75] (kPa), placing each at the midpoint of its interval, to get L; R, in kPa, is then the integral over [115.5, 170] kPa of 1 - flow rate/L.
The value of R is 3.6 kPa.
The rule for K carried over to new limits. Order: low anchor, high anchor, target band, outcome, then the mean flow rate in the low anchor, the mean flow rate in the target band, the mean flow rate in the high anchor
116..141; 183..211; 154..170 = 0.11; 1.35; 1.33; 1.61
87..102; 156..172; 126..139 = 0.12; 1.52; 1.22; 1.23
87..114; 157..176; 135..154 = -0.06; 1.54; 1.34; 1.15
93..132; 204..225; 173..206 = 0.20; 1.57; 1.5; 1.86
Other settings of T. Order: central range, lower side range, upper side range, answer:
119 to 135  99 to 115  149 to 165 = 0.054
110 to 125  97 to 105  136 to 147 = -0.151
